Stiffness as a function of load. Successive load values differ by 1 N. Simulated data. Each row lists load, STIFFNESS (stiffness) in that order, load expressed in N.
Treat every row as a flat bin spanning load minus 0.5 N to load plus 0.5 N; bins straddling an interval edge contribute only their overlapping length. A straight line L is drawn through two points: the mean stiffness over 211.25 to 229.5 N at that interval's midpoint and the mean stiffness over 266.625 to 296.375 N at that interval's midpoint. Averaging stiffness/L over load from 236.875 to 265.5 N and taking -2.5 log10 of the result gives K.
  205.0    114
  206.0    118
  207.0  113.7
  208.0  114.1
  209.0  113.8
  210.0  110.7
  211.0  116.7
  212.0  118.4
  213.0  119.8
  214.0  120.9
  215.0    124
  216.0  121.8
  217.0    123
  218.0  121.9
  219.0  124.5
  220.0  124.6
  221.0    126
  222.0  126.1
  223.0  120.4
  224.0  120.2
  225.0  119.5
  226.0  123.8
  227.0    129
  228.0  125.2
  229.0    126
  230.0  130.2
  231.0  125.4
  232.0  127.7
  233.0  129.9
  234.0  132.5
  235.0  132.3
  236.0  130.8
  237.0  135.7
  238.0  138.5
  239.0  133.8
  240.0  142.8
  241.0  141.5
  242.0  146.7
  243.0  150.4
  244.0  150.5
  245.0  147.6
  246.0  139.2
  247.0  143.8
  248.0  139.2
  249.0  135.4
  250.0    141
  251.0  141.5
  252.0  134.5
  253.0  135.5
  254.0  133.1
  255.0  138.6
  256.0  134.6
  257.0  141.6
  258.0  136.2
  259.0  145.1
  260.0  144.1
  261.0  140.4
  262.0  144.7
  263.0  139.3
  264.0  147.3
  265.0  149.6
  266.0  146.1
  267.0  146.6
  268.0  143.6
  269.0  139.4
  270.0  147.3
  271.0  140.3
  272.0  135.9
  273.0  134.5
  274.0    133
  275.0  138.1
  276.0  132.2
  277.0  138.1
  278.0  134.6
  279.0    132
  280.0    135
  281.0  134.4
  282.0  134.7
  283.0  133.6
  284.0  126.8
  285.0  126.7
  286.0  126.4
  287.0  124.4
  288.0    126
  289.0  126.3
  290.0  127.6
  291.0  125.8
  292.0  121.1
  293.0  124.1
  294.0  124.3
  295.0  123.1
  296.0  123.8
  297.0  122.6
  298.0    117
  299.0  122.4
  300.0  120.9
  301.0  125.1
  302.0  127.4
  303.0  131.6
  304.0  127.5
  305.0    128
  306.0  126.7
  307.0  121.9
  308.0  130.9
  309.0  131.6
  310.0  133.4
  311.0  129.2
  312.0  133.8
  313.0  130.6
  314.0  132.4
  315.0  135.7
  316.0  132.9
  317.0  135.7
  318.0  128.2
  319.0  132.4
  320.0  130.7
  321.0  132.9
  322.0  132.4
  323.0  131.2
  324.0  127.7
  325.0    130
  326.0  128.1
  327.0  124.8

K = -0.11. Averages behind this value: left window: 123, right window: 132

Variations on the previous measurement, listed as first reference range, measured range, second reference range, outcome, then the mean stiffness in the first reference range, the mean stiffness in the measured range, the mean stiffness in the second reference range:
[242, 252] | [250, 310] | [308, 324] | 0.04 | 143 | 133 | 132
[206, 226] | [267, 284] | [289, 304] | -0.11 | 120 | 137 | 124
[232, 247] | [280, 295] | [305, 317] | 0.05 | 139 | 127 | 131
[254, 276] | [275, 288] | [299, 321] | 0.04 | 141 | 132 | 130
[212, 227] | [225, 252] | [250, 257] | -0.04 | 123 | 136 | 137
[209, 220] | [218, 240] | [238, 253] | 0.02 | 120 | 128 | 142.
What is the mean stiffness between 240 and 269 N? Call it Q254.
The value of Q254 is 142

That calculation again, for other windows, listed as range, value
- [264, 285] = 138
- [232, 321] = 134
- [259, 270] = 144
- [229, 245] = 137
